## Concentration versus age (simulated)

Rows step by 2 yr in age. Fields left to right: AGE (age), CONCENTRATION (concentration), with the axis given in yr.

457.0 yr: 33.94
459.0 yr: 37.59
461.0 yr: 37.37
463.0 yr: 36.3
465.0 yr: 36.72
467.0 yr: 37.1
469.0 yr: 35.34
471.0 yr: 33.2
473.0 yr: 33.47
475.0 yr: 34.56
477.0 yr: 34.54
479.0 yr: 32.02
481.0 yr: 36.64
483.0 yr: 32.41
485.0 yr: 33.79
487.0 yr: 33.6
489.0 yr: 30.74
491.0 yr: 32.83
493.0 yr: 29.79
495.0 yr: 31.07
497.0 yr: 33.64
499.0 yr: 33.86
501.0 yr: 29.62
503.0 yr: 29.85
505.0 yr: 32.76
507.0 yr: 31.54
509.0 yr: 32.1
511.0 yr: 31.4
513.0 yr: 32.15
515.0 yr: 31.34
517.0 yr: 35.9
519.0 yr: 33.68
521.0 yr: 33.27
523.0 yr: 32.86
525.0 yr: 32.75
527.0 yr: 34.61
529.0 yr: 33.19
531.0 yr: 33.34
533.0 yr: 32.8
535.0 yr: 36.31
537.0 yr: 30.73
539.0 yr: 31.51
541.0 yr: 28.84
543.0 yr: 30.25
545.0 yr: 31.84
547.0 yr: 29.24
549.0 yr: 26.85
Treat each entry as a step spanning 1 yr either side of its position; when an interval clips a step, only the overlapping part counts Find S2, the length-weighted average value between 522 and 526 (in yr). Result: 32.8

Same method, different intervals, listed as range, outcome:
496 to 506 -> 31.9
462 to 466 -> 36.5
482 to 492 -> 32.7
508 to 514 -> 31.9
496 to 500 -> 33.8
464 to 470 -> 36.4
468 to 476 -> 34.1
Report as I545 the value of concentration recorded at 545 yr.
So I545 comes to 31.84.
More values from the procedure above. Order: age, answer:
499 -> 33.86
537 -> 30.73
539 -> 31.51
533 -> 32.8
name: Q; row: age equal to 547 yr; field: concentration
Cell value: 29.24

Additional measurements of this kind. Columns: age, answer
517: 35.9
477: 34.54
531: 33.34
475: 34.56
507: 31.54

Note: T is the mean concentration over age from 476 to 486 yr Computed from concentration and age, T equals 33.9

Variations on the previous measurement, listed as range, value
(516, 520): 34.8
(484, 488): 33.7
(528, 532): 33.3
